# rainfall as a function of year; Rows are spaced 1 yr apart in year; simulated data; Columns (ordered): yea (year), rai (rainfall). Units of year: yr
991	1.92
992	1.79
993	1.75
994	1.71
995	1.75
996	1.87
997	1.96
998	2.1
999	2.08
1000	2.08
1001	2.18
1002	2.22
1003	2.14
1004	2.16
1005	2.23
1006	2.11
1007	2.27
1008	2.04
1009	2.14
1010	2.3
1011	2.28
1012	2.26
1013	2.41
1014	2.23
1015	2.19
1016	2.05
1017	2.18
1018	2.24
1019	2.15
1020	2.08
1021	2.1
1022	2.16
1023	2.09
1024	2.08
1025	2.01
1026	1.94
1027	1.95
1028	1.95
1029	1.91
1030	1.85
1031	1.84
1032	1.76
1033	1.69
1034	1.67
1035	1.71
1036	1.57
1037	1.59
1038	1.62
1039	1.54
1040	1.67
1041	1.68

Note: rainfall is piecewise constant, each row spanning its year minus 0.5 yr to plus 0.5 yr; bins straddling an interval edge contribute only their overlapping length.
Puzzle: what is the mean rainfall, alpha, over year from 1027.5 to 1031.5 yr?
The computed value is 1.89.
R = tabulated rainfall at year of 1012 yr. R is 2.26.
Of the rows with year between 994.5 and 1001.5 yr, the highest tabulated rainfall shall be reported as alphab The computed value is 2.18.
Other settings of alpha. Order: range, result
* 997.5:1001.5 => 2.11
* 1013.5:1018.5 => 2.18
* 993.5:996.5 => 1.78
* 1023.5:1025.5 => 2.04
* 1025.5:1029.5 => 1.94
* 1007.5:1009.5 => 2.09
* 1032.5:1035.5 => 1.69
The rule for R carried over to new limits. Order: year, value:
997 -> 1.96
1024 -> 2.08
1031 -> 1.84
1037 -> 1.59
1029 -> 1.91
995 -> 1.75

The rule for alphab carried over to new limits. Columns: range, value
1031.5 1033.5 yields 1.76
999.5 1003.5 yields 2.22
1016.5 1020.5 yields 2.24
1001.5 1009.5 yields 2.27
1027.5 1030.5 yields 1.95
